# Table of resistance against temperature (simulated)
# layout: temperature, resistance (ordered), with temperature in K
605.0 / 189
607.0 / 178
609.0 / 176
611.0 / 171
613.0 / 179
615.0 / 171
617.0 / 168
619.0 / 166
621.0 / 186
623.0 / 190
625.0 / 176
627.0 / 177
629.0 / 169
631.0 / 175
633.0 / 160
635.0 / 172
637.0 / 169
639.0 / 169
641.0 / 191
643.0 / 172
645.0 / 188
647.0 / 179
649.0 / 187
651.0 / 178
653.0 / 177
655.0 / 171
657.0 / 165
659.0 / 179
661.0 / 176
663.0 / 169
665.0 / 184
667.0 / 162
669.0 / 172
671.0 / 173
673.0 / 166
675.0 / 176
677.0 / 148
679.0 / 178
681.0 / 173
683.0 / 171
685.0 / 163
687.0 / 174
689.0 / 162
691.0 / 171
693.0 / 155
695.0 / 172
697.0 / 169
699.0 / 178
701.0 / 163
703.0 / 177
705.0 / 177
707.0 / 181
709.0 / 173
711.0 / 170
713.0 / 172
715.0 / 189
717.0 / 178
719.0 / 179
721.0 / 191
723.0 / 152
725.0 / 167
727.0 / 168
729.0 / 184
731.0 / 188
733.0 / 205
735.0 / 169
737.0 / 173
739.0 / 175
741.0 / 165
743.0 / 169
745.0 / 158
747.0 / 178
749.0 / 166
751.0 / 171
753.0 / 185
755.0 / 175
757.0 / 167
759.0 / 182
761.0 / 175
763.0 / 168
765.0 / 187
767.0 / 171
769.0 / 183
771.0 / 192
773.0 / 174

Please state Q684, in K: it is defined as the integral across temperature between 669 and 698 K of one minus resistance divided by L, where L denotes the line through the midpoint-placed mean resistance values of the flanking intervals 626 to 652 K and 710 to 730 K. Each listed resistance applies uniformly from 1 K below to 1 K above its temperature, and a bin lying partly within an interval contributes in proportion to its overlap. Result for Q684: 1.21 K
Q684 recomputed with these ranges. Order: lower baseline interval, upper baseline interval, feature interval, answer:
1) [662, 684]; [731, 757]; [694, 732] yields -0.6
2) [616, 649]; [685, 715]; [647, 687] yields 0.3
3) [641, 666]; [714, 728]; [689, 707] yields 0.6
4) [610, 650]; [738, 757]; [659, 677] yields 0.3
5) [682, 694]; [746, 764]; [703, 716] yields -0.6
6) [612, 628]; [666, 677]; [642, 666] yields -0.9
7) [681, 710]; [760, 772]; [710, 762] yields 0.2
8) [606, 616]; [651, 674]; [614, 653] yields -0.5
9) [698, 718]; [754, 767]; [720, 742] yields -0.1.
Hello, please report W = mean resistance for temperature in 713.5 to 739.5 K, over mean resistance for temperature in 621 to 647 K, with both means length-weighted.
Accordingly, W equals 1.01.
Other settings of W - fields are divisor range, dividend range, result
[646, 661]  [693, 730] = 0.99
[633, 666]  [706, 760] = 0.99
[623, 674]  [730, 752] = 1.00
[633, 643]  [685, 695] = 0.96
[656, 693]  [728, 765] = 1.03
